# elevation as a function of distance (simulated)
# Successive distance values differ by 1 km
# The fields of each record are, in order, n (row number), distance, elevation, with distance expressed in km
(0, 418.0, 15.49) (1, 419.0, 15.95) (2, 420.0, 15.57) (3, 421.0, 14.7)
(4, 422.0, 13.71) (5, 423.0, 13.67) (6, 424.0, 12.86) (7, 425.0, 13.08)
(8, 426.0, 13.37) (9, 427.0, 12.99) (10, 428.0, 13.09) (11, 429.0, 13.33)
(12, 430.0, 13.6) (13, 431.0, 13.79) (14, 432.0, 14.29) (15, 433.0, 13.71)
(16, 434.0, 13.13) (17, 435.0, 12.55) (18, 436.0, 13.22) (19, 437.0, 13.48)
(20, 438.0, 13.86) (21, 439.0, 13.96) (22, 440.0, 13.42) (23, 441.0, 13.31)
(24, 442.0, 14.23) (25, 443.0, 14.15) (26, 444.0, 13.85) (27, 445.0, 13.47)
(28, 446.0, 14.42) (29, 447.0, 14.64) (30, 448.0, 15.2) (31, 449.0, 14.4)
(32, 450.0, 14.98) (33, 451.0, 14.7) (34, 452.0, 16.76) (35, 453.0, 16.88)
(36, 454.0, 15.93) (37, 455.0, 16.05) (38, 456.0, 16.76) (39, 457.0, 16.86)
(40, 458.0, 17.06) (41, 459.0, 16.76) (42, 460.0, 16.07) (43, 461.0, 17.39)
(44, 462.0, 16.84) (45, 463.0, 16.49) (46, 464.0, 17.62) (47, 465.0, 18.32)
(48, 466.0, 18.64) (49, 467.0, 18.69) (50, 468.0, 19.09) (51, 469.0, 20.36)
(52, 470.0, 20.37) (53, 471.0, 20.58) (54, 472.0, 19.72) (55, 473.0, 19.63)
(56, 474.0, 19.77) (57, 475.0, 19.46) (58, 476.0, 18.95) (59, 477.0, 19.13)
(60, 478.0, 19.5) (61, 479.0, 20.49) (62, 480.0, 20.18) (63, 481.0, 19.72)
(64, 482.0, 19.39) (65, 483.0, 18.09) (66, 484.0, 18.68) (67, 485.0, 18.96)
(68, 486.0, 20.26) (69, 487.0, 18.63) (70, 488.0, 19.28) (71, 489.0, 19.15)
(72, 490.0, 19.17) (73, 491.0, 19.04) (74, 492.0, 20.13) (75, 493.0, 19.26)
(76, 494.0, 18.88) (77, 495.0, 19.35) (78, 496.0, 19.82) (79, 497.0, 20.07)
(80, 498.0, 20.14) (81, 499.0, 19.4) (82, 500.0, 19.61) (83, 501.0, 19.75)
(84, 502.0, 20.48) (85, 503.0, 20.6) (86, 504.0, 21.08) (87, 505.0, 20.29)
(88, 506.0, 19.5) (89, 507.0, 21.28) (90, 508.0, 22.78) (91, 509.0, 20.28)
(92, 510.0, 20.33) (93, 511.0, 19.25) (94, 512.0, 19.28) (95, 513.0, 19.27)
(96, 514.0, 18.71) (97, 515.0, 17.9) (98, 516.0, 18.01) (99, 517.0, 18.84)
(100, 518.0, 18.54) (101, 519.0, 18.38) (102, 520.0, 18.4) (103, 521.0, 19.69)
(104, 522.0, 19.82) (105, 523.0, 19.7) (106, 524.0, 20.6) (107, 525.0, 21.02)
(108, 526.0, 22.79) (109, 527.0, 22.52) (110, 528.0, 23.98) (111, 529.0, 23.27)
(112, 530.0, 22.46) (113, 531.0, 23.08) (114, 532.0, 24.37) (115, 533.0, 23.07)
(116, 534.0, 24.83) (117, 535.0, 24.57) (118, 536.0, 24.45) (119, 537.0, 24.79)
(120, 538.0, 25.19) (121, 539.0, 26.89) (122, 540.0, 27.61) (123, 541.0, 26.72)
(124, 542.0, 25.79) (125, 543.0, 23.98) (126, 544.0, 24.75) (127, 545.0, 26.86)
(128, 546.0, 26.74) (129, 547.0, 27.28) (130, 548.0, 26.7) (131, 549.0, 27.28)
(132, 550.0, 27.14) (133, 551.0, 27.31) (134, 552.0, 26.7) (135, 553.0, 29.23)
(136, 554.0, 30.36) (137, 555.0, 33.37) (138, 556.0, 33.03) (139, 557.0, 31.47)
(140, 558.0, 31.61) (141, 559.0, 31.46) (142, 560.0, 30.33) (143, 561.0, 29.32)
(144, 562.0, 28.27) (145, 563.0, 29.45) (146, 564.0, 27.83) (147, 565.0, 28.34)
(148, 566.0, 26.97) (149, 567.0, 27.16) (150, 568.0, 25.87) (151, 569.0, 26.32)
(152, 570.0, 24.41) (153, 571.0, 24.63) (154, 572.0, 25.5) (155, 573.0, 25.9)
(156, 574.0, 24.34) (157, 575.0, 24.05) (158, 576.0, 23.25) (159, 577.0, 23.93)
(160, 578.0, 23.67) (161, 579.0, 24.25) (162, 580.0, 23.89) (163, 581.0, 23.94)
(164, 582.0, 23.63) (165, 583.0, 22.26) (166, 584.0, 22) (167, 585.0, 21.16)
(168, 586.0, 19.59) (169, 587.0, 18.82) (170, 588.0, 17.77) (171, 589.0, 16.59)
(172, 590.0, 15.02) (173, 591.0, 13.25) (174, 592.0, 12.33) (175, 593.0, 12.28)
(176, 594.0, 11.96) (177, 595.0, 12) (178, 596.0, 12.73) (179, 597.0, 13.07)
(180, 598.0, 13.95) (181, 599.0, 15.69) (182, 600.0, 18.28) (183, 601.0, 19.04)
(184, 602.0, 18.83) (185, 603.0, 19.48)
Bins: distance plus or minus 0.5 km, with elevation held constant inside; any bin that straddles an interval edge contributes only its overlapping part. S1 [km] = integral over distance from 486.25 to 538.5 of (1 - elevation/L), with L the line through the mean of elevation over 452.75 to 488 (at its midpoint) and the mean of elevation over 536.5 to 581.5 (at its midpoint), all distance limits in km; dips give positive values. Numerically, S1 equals 4.30 km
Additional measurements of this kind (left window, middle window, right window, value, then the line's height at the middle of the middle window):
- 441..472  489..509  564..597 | -2.1 km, 18.2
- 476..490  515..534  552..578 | 2.1 km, 23.6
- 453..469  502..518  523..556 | 1.9 km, 22.4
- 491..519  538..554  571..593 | -5.0 km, 20.4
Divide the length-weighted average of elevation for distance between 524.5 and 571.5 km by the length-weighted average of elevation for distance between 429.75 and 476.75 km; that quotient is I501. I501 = 1.65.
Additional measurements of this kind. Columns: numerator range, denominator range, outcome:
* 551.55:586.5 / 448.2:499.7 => 1.44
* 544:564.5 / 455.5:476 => 1.58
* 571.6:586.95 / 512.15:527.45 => 1.19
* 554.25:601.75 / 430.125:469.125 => 1.47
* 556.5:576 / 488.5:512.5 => 1.37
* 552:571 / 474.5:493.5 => 1.50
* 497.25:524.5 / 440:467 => 1.24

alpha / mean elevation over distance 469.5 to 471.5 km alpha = 20.5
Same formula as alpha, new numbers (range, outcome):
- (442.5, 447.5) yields 14.1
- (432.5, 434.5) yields 13.4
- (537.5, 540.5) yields 26.6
